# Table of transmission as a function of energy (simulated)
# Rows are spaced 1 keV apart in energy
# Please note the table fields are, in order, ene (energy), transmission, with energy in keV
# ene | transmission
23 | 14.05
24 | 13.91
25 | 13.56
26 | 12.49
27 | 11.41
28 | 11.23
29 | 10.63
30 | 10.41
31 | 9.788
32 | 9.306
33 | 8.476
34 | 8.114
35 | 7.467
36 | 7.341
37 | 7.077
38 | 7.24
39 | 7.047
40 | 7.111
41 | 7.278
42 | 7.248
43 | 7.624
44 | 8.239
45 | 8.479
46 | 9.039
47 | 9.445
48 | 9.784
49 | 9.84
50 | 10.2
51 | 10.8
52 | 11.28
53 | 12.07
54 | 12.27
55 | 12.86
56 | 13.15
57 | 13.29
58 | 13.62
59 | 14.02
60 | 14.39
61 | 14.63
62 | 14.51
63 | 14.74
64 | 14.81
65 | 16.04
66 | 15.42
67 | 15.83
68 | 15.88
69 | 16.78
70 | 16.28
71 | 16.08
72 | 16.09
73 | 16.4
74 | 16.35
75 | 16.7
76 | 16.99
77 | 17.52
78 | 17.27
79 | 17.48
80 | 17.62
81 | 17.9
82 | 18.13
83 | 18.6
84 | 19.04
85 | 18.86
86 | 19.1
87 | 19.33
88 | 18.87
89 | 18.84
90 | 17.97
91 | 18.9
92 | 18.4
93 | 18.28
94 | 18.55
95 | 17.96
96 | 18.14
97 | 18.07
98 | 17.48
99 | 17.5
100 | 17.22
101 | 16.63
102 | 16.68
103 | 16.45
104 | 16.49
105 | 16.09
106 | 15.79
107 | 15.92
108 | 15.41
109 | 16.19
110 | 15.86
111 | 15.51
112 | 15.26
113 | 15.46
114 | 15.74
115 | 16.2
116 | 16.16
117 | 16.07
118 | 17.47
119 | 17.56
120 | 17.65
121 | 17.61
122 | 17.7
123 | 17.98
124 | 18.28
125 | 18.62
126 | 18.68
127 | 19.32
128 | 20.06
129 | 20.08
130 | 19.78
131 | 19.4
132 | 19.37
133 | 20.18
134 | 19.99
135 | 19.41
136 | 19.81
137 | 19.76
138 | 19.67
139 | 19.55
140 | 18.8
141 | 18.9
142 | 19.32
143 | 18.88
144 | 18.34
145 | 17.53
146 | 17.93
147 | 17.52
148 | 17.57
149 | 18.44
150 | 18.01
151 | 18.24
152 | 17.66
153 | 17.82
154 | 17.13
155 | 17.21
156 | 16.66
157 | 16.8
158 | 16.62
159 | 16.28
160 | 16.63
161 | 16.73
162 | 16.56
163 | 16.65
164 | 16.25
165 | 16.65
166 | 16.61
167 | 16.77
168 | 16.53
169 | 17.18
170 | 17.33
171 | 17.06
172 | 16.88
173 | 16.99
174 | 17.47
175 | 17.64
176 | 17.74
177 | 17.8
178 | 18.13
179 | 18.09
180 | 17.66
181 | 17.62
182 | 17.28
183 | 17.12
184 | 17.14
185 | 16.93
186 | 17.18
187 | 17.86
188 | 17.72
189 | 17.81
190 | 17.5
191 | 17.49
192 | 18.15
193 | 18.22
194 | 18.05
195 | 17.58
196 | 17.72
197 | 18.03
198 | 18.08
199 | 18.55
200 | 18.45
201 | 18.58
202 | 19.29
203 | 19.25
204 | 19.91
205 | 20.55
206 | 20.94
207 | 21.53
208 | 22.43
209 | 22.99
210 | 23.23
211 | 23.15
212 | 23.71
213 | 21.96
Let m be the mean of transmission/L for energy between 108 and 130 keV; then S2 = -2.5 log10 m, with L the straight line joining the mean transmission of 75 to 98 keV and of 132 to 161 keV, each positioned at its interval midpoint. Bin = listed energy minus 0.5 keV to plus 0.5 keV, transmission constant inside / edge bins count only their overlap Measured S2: 0.06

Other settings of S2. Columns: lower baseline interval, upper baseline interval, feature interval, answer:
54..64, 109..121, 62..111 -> -0.14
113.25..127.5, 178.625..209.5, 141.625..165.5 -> 0.04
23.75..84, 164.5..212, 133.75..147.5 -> -0.16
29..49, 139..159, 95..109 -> -0.21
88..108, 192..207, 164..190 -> 0.08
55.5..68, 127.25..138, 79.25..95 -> -0.13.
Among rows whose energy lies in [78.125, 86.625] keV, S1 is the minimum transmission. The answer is 17.48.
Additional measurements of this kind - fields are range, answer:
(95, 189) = 15.26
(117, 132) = 16.07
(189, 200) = 17.49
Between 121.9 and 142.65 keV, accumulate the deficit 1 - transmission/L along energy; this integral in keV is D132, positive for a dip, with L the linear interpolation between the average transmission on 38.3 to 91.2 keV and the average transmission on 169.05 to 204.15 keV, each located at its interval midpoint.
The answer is -3.9 keV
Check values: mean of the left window 14.2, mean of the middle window 19.3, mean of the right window 17.8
